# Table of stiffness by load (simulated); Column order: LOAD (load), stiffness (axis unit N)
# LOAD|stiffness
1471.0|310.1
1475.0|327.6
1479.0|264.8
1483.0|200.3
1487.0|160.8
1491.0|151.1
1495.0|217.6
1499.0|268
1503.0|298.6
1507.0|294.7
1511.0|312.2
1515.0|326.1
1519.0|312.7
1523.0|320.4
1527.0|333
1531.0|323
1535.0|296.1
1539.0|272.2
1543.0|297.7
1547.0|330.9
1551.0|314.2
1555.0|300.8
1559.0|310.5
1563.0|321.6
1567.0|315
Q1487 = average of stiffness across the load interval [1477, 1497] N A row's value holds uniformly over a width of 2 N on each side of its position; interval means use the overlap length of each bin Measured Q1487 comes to 199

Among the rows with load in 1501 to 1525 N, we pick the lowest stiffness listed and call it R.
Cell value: 294.7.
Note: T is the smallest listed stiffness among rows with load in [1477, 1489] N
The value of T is 160.8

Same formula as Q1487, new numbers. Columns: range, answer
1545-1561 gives 314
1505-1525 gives 313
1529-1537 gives 310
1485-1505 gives 219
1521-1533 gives 325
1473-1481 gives 296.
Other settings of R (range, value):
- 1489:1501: 151.1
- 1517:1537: 296.1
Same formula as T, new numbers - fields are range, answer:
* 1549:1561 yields 300.8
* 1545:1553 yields 314.2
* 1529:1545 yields 272.2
